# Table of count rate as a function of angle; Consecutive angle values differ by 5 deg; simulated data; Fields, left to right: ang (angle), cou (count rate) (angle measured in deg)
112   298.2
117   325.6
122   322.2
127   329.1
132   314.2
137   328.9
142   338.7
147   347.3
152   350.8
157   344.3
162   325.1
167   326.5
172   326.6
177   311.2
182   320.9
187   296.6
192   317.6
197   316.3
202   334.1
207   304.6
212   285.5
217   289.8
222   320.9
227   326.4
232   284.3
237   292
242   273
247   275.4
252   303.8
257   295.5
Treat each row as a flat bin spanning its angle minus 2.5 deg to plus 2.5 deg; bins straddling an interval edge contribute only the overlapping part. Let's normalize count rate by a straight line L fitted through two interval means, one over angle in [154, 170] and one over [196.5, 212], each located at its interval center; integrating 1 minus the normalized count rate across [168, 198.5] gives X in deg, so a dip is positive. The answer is 0.7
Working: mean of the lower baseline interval 332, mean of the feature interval 315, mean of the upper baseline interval 313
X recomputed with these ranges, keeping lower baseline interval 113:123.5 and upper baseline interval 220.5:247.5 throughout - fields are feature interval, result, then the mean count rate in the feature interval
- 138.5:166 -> -2.4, 340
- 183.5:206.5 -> -0.9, 315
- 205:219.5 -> 0.4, 293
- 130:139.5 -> -0.2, 322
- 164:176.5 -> -0.6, 324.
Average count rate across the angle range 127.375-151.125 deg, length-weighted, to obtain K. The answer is 333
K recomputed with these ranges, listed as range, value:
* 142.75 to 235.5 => 318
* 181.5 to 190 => 306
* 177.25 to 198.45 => 313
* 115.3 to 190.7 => 327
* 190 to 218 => 309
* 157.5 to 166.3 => 330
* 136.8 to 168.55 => 338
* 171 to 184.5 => 319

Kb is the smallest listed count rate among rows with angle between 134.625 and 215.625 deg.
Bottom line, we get 285.5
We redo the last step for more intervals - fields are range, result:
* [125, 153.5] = 314.2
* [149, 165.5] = 325.1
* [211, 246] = 273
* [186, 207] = 296.6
